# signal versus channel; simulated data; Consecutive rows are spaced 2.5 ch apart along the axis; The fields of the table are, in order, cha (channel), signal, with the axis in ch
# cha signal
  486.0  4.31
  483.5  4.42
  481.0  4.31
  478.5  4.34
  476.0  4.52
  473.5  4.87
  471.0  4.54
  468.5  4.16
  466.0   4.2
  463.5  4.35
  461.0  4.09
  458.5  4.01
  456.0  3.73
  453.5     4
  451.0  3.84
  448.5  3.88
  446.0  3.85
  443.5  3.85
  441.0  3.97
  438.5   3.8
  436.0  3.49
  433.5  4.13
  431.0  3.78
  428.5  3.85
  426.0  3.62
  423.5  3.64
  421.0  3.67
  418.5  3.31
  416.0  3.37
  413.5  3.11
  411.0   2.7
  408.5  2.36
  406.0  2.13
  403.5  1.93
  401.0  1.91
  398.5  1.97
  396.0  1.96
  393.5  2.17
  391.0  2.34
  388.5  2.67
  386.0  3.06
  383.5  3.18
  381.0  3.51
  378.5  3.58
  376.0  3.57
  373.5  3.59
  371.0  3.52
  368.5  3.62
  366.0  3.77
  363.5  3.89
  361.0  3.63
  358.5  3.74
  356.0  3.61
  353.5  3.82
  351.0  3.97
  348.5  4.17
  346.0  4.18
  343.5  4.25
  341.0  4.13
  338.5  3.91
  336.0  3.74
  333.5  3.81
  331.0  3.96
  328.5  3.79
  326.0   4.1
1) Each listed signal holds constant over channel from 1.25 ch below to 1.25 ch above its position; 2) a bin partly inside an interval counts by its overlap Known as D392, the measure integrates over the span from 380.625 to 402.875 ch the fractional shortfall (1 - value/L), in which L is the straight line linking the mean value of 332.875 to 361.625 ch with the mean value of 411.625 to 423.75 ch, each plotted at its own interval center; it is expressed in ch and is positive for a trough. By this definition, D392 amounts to 6.87 ch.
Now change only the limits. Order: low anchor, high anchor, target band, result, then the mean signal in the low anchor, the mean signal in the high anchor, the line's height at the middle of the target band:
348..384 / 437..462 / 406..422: 3.4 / 3.68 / 3.9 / 3.8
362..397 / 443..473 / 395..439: 7.3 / 3.19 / 4.07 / 3.61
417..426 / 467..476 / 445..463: 1.0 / 3.55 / 4.51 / 4.18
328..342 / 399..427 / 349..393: -0.5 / 3.89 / 2.86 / 3.41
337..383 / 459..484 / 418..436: 1.8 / 3.79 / 4.37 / 4.14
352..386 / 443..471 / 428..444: 0.3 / 3.6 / 4.02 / 3.92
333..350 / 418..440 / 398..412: 6.0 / 4.04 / 3.72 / 3.8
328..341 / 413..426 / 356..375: 0.2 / 3.87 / 3.46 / 3.72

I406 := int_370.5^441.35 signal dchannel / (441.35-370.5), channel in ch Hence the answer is 3.08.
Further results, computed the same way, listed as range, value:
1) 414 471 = 3.85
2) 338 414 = 3.22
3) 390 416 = 2.31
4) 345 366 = 3.87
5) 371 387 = 3.43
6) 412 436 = 3.59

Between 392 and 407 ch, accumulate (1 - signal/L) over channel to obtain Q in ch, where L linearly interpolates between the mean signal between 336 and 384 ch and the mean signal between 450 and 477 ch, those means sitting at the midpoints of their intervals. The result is 7.33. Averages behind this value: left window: 3.78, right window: 4.21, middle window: 2.02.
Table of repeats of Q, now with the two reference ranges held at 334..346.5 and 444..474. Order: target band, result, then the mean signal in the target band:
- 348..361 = 0.7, 3.82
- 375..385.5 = 1.6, 3.43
